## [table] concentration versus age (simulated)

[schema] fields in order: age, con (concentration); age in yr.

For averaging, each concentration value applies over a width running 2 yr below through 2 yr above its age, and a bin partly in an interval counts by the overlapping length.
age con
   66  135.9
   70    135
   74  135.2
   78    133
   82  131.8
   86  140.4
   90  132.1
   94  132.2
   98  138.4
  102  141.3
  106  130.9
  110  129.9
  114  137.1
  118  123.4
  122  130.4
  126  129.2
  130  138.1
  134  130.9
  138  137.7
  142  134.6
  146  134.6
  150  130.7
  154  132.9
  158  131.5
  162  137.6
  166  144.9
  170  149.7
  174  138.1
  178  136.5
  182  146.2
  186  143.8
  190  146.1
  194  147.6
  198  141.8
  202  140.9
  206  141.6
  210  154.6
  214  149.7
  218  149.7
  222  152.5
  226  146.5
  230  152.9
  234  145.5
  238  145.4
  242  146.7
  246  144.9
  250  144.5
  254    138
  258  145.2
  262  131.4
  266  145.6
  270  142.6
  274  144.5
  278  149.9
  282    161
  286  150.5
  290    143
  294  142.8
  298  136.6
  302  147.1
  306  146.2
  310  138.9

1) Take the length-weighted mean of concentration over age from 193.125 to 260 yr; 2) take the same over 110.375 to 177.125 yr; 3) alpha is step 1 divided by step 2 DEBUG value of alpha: 1.08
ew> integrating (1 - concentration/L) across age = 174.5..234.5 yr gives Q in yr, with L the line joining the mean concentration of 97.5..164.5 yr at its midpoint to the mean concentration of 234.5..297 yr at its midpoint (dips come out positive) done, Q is -2.8 yr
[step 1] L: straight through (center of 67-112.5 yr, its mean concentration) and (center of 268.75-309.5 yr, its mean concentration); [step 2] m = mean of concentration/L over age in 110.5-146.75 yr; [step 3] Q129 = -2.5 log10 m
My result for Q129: 0.03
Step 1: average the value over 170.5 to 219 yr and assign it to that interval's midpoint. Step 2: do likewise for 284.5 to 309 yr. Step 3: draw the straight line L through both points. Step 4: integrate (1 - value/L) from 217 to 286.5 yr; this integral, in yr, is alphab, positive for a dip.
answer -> -1.0 yr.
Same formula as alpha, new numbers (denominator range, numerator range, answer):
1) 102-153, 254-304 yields 1.09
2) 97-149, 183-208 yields 1.08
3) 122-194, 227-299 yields 1.05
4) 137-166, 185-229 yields 1.09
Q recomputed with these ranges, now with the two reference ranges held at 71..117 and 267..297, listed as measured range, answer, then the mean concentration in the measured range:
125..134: 0.22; 134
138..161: 0.80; 133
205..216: -0.53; 149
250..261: 0.33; 141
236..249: -0.09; 146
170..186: -0.19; 142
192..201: -0.18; 144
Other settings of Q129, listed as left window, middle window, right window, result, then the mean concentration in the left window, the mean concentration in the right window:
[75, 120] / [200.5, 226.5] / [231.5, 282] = -0.05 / 134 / 144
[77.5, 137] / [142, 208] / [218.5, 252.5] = 0.01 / 133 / 147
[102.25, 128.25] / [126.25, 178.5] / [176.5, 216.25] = 0.01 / 131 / 145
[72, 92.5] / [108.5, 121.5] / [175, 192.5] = 0.06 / 134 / 143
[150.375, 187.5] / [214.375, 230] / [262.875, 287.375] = -0.04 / 140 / 148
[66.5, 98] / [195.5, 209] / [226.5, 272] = -0.01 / 135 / 144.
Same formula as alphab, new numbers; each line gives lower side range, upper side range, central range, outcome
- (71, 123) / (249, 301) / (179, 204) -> -0.9 yr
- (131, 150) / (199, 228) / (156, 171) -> -0.2 yr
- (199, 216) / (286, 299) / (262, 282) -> -0.3 yr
